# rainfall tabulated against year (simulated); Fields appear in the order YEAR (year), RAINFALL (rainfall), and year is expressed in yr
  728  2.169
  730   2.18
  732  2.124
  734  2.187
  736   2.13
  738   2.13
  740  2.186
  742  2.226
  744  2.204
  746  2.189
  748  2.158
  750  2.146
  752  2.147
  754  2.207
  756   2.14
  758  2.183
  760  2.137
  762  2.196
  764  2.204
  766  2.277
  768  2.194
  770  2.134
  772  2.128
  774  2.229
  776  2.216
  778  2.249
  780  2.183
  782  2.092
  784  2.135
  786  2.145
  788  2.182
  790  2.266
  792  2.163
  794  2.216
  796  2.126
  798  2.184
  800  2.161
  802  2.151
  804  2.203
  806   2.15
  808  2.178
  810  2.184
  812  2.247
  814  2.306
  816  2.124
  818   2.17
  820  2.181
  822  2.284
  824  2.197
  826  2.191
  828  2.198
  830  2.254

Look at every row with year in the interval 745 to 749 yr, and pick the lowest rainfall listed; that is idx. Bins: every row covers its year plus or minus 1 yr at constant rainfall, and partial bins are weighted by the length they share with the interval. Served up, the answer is 2.158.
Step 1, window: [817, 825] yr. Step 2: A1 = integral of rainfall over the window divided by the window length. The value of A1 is 2.21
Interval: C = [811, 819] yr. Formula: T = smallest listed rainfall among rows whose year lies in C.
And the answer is 2.124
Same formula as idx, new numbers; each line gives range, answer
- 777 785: 2.092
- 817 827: 2.17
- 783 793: 2.135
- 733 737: 2.13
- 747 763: 2.137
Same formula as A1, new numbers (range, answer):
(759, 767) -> 2.2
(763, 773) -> 2.19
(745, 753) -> 2.16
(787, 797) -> 2.19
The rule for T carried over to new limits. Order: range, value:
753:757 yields 2.14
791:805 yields 2.126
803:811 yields 2.15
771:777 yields 2.128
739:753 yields 2.146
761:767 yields 2.196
